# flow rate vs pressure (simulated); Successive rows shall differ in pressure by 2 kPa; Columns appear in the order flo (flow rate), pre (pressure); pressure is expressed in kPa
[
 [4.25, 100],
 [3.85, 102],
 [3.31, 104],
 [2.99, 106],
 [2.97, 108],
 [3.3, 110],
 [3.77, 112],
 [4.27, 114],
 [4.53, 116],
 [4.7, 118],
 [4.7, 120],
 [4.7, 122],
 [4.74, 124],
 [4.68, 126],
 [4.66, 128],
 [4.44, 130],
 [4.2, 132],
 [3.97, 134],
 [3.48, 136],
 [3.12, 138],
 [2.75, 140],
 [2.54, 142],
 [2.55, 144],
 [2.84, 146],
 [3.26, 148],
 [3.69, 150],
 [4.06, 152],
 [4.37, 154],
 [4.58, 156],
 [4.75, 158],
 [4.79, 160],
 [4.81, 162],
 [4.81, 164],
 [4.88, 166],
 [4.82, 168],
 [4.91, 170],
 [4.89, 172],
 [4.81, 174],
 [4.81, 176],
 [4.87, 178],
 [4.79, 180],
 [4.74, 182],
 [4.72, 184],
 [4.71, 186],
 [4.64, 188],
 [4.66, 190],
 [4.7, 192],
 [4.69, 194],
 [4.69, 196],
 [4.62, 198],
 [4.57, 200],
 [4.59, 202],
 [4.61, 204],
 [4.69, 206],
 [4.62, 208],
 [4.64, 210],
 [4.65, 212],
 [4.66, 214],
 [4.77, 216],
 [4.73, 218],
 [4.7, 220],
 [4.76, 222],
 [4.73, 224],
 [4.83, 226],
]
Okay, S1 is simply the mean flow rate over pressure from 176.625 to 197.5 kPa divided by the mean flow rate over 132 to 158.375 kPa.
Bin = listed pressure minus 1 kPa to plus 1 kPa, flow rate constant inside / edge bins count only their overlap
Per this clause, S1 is 1.34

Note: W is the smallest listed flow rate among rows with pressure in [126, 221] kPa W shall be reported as 2.54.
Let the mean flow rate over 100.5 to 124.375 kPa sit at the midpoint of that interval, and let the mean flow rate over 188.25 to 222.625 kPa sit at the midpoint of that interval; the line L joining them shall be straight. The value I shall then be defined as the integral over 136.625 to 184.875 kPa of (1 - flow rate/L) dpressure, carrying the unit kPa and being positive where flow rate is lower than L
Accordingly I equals 1.55 kPa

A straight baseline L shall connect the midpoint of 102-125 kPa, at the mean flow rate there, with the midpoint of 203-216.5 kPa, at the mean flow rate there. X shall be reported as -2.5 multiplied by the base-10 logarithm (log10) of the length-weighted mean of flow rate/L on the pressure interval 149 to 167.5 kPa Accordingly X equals -0.06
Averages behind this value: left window 3.99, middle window 4.53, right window 4.66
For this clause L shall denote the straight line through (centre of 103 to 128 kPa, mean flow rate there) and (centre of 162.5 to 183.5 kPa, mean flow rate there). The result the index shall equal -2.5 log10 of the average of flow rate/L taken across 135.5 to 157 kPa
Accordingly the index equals 0.31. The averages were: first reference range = 4.08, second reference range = 4.83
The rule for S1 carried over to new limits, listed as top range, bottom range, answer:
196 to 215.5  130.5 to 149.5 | 1.43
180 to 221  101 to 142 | 1.19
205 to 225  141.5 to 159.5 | 1.27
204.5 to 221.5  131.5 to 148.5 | 1.48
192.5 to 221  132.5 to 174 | 1.16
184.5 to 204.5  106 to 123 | 1.15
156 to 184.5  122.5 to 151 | 1.32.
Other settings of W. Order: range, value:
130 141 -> 2.75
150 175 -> 3.69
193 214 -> 4.57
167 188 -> 4.64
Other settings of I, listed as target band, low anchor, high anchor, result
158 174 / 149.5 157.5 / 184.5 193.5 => -1.6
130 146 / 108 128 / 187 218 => 4.1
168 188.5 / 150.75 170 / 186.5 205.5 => -0.6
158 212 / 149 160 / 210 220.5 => -2.6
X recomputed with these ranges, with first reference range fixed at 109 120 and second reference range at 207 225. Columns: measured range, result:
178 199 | -0.04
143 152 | 0.33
